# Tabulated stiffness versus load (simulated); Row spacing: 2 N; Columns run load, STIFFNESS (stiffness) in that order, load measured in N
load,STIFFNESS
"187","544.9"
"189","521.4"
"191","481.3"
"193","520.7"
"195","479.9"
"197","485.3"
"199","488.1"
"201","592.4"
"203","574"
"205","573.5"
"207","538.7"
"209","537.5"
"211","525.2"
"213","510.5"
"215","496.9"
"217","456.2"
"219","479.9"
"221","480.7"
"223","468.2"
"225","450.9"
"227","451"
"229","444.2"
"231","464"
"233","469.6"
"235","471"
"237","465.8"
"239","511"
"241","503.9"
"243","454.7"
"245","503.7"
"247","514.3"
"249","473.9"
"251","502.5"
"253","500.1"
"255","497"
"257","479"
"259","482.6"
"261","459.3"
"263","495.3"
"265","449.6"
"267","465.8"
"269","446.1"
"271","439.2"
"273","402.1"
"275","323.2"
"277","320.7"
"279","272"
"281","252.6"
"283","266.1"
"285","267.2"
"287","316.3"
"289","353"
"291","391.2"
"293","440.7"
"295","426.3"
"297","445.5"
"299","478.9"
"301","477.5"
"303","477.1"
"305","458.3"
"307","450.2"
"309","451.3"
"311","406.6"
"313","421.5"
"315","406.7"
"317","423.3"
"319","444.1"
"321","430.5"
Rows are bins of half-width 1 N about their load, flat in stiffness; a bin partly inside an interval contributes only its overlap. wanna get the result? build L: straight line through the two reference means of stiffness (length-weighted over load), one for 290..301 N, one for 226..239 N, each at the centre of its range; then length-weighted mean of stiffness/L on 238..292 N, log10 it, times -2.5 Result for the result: 0.08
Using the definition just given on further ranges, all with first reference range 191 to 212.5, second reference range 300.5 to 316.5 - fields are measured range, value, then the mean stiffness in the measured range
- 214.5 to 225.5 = 0.092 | 472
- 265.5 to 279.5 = 0.213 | 388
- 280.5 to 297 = 0.296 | 348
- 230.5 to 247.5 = 0.032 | 484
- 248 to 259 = -0.007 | 490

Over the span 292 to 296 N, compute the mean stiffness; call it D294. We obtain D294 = 434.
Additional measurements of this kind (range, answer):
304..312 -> 442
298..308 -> 468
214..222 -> 478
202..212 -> 550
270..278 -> 371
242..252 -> 490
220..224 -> 474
